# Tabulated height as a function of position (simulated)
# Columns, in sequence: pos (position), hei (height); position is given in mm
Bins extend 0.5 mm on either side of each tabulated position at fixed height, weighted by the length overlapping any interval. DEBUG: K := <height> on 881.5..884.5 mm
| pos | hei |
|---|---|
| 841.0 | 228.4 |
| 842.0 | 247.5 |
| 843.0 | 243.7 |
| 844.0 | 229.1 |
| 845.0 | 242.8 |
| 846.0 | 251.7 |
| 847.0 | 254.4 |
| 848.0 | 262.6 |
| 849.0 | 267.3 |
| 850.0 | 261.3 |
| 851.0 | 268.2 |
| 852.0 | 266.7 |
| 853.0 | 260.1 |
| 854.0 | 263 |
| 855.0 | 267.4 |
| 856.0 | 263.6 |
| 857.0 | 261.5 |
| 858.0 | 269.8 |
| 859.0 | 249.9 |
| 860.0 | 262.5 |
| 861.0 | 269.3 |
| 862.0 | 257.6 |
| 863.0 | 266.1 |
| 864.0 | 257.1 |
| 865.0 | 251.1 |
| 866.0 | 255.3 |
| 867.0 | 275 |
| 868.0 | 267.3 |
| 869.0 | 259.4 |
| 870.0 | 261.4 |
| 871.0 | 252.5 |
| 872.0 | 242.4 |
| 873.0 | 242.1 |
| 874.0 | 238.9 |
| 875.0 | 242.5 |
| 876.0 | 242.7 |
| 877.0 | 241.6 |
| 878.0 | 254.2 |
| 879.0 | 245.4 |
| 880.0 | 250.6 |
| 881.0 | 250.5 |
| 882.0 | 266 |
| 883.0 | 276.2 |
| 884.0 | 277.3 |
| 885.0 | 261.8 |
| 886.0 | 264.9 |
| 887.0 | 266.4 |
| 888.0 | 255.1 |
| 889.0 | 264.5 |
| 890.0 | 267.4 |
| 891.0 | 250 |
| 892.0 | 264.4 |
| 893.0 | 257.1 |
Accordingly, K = 273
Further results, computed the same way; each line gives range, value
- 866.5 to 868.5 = 271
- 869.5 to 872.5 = 252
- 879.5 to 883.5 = 261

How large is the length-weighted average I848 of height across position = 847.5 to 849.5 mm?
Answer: 265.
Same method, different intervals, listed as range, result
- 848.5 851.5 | 266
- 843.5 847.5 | 244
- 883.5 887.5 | 268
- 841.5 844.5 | 240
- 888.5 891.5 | 261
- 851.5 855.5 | 264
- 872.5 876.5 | 242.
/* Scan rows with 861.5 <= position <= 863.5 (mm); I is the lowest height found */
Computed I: 257.6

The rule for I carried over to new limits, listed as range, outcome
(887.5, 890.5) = 255.1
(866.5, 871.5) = 252.5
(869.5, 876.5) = 238.9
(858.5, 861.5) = 249.9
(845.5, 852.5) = 251.7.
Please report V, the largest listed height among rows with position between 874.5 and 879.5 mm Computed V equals 254.2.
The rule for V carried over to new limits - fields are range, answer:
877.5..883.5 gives 276.2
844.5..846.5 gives 251.7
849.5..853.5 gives 268.2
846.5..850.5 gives 267.3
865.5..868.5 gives 275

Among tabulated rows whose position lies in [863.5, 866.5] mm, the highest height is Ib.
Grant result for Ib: 257.1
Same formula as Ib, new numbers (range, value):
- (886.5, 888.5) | 266.4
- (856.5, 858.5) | 269.8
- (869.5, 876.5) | 261.4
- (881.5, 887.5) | 277.3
